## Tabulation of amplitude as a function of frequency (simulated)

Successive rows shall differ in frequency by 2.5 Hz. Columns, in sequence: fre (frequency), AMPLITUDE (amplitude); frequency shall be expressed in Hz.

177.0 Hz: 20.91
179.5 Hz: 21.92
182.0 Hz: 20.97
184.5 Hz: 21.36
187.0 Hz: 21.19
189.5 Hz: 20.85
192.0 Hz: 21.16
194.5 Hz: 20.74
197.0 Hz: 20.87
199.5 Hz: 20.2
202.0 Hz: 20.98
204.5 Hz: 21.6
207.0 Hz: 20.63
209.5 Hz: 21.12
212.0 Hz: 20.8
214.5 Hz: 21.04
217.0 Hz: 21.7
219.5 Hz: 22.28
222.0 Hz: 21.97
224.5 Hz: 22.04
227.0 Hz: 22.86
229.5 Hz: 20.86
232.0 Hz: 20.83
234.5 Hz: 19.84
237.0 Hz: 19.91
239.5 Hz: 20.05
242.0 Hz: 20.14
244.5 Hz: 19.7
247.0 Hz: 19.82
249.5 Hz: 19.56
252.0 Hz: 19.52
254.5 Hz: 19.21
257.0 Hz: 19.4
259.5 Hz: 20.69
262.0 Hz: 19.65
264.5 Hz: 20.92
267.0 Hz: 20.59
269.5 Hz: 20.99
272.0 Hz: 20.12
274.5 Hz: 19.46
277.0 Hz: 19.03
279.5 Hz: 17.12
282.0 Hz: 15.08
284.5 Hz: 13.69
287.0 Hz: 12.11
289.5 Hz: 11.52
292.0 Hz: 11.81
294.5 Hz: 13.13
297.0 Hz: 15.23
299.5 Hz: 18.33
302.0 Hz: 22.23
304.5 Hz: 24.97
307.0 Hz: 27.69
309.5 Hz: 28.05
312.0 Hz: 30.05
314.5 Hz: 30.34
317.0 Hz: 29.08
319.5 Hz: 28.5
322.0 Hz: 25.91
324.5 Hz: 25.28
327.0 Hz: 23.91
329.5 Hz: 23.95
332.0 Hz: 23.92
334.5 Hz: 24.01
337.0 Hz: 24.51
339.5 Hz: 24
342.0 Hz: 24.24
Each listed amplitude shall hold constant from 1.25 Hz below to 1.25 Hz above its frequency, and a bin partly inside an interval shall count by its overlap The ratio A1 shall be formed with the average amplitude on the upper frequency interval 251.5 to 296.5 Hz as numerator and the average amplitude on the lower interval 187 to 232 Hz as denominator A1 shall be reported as 0.82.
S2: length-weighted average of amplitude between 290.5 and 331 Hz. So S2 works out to 23.6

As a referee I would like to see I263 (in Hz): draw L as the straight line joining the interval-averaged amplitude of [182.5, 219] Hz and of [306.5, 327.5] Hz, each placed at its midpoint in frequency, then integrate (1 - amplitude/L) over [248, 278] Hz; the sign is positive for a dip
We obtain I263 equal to 5.7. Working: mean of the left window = 21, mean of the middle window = 19.9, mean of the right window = 27.8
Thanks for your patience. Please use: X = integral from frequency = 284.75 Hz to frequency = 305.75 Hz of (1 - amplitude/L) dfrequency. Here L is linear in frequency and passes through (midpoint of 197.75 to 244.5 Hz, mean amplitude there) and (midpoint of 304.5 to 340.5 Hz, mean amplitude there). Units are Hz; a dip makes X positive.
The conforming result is 7.5 Hz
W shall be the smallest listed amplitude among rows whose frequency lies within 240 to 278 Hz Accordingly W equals 19.03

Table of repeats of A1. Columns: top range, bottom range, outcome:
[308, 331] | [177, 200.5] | 1.29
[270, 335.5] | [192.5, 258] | 1.03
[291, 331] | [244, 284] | 1.23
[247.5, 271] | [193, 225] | 0.95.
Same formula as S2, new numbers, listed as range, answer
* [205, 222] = 21.3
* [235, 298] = 18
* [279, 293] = 13.4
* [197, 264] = 20.6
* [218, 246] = 20.9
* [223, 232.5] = 21.7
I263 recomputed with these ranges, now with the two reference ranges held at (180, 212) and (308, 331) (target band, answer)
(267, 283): 3.9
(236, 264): 4.6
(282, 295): 6.6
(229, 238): 1.0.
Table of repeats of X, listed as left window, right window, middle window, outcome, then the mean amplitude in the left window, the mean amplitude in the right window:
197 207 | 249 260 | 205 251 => -1.3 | 20.9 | 19.6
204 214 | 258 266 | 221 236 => -0.4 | 21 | 20.4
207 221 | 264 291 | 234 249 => -0.3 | 21.3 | 17.2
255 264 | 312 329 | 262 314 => 9.1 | 19.9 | 27.2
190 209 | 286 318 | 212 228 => -0.7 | 20.9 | 21.1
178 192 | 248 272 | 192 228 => -0.8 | 21.2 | 20.1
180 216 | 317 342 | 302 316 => -1.9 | 21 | 25.1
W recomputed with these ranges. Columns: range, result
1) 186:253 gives 19.52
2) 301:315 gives 22.23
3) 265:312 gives 11.52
